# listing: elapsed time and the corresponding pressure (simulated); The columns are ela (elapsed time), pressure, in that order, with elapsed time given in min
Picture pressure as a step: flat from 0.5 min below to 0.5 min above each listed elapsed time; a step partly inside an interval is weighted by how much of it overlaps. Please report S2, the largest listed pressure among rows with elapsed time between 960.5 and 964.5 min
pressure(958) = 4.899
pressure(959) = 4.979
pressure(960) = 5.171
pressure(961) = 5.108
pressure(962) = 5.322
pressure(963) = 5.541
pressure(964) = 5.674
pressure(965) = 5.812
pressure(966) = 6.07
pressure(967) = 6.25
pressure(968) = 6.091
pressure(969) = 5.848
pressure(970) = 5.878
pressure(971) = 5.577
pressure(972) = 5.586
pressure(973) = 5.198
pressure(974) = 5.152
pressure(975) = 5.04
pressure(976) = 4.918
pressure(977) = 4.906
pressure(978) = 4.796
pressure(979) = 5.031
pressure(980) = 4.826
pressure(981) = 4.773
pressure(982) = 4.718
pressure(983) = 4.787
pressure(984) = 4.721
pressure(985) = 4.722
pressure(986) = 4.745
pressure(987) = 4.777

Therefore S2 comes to 5.674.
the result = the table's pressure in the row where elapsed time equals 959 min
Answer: 4.979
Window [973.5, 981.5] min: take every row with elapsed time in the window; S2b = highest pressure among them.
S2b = 5.152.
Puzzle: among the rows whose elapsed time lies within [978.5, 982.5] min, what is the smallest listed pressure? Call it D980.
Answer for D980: 4.718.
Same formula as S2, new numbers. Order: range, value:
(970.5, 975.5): 5.586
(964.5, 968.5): 6.25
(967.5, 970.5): 6.091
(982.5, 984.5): 4.787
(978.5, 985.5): 5.031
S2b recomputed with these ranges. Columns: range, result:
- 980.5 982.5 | 4.773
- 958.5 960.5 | 5.171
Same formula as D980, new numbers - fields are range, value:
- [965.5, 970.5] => 5.848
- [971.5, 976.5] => 4.918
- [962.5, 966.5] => 5.541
